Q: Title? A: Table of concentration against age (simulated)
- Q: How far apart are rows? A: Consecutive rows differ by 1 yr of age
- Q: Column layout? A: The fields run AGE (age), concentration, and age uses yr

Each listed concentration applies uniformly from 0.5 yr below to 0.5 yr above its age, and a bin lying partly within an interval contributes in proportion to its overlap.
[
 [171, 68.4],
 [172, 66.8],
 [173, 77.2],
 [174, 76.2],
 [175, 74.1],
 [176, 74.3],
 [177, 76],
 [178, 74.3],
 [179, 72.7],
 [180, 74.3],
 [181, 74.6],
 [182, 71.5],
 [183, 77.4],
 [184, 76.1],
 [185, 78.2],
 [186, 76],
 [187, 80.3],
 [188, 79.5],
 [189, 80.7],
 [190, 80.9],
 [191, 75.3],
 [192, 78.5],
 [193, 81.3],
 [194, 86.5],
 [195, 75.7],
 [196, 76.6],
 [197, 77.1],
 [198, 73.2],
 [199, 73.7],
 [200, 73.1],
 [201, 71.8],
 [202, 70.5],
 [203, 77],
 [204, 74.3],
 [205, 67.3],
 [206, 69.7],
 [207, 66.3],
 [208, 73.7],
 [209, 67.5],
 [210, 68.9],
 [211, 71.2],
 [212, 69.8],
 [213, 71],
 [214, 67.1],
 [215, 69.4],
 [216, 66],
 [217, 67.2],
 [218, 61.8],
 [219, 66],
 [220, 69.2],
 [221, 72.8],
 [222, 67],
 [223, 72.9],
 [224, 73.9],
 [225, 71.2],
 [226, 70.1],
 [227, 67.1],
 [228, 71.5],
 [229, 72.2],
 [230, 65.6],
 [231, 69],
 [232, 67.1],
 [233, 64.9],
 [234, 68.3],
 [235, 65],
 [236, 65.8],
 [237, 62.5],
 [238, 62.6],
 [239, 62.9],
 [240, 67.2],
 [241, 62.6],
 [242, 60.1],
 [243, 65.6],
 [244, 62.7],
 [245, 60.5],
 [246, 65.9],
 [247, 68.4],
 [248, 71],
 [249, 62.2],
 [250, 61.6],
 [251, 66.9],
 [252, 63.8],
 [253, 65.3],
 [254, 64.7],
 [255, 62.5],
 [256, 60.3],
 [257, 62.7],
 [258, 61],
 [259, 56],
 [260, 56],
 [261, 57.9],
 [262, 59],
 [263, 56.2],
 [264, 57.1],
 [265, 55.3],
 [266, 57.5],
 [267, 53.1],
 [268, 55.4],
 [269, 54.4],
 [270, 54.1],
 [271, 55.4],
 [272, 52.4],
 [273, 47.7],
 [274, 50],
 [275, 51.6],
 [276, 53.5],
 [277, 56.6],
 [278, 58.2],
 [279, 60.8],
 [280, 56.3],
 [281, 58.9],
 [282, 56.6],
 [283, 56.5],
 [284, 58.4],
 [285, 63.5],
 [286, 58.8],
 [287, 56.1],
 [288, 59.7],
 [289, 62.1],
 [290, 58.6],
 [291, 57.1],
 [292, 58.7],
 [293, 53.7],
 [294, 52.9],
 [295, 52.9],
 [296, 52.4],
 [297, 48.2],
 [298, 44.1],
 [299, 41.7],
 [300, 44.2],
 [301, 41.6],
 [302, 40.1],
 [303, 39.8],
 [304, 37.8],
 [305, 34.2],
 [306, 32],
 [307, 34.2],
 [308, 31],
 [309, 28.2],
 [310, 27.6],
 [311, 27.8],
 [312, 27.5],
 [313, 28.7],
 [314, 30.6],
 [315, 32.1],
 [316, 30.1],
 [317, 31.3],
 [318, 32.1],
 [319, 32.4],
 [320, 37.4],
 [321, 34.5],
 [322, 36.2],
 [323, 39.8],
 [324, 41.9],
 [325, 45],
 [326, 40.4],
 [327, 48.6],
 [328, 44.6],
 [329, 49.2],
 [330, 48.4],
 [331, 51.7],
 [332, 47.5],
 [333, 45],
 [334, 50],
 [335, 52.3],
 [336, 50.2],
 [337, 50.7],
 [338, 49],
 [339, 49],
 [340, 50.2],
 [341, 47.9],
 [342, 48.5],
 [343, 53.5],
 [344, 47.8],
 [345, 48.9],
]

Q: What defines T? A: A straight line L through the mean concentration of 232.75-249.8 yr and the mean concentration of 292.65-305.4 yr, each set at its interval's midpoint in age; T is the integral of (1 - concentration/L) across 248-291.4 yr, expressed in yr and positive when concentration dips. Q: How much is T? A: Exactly -2.8 yr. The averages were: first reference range 64.5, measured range 58.1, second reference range 44.9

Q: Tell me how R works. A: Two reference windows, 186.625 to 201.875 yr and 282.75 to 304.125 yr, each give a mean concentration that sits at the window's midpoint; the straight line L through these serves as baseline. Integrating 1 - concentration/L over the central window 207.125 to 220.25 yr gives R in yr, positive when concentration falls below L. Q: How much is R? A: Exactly 0.75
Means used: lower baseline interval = 77.4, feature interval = 68.3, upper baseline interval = 52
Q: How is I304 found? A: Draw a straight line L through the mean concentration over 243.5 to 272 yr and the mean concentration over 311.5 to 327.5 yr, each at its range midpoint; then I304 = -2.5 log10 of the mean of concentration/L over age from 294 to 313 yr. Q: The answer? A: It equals 0.11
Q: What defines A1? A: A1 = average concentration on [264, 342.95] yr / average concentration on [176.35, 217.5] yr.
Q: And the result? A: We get 0.63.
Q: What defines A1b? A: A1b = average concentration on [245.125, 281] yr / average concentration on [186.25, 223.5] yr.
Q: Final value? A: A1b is 0.81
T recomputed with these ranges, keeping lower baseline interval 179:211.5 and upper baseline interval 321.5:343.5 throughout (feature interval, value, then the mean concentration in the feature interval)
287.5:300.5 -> 0.54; 52.8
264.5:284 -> 1.29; 55.1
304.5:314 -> 3.99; 30.2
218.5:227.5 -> -0.09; 70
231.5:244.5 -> 0.37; 64.4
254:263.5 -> 0.42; 59.4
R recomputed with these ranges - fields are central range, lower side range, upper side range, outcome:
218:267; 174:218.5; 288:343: -2.1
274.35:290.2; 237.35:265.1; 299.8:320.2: -3.8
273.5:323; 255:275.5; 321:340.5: 6.2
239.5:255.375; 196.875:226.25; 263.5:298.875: -0.5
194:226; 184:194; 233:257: 1.1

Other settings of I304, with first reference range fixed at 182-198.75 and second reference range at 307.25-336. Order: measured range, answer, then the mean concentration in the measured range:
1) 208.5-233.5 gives -0.001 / 68.8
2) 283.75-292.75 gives -0.214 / 59.1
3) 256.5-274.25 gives -0.005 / 55.7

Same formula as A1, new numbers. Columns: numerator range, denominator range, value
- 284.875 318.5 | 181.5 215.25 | 0.57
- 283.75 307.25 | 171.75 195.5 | 0.64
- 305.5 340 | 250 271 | 0.67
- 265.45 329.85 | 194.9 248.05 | 0.67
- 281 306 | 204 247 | 0.76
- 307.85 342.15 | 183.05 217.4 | 0.55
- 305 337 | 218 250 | 0.58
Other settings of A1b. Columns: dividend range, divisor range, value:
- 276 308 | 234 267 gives 0.82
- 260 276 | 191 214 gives 0.74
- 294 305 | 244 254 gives 0.68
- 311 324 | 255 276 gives 0.59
